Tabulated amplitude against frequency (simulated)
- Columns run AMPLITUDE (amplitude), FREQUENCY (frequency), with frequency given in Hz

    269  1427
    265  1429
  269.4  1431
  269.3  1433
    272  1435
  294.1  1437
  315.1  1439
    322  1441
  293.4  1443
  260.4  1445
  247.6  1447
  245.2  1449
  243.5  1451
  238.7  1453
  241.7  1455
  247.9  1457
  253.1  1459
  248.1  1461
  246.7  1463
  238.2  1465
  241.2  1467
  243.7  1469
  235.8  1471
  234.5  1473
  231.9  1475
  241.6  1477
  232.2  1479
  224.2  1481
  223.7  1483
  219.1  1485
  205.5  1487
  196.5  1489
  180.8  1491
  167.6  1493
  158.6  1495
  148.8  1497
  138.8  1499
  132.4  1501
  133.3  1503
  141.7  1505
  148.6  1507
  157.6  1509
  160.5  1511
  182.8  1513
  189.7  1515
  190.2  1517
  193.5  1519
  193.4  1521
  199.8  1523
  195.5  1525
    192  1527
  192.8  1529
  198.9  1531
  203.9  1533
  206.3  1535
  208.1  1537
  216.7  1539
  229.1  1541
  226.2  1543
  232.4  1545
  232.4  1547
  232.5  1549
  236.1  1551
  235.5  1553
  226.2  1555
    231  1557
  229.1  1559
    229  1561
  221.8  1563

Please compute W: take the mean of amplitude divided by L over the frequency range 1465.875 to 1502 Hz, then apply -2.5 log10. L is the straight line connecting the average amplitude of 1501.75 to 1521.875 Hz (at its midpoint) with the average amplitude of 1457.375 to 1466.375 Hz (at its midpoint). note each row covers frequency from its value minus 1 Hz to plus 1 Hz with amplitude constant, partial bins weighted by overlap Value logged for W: 0.05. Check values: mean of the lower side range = 246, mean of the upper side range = 169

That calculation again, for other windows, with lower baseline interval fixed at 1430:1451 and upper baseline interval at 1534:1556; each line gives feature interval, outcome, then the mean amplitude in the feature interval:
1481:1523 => 0.37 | 175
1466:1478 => 0.10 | 238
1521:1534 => 0.19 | 197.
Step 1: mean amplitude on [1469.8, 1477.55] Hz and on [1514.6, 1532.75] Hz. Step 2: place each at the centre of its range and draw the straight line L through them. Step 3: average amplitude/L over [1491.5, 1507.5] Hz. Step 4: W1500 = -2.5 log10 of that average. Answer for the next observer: 0.41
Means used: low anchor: 236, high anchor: 195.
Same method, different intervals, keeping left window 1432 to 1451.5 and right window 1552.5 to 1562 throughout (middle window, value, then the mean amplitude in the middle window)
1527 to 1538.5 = 0.19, 202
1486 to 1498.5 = 0.42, 175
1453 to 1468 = 0.10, 245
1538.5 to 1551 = 0.03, 229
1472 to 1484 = 0.14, 231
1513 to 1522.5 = 0.27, 191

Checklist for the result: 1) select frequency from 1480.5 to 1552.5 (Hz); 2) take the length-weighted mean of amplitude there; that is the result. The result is 191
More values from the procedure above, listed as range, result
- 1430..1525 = 219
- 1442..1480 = 246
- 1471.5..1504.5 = 192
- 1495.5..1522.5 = 163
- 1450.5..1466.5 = 245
